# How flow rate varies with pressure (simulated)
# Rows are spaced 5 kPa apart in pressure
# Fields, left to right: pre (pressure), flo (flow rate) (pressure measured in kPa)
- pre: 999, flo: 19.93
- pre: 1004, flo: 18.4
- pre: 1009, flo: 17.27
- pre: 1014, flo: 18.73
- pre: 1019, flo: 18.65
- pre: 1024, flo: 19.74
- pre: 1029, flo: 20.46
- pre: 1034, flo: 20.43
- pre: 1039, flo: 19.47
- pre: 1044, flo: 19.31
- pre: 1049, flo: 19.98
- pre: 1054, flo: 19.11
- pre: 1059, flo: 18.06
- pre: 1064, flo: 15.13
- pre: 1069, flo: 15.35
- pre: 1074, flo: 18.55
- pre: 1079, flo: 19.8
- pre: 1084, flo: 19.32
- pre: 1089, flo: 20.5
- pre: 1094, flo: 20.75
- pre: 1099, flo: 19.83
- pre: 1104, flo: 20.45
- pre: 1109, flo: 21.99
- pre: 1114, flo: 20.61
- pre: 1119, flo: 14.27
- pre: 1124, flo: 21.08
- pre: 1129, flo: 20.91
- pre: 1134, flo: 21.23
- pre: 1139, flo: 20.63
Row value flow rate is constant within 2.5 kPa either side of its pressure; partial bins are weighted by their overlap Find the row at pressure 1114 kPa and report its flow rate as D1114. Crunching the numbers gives 20.61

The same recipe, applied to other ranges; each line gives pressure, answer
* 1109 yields 21.99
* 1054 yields 19.11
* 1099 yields 19.83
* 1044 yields 19.31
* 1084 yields 19.32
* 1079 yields 19.8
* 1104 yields 20.45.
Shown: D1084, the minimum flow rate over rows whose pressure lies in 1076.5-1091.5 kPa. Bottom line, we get 19.32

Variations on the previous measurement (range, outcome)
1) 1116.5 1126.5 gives 14.27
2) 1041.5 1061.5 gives 18.06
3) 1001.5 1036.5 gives 17.27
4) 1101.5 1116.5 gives 20.45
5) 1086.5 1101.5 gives 19.83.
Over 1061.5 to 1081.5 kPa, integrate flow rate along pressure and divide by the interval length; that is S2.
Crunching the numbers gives 17.2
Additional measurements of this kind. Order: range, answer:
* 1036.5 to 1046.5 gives 19.4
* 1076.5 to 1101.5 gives 20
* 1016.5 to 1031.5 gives 19.6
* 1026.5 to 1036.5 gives 20.4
